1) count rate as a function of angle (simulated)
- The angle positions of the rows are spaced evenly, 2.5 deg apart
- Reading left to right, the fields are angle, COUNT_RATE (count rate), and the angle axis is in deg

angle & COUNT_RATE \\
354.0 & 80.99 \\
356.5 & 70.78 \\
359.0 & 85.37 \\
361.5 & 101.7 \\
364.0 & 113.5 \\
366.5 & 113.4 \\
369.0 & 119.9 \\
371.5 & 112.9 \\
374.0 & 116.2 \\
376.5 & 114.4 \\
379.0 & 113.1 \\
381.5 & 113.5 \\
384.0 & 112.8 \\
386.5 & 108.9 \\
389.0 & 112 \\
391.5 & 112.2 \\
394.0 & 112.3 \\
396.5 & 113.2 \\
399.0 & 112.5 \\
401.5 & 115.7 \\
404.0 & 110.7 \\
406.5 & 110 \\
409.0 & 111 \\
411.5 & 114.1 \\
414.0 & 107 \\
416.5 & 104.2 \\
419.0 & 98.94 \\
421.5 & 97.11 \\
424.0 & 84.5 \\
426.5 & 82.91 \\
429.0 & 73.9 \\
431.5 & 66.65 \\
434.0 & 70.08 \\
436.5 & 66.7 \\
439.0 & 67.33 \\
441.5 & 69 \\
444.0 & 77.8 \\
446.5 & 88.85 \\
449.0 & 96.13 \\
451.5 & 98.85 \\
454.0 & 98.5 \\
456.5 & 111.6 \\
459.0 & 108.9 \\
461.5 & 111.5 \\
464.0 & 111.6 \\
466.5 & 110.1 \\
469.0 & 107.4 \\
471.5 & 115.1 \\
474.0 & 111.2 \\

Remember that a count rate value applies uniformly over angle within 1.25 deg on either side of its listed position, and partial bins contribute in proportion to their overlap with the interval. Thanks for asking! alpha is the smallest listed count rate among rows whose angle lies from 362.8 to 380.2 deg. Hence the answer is 112.9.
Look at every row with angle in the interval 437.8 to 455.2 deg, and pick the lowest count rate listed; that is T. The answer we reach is 67.33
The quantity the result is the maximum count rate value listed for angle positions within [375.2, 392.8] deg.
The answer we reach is 114.4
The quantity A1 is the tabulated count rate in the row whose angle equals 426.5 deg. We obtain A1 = 82.91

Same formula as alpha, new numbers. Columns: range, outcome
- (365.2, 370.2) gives 113.4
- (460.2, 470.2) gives 107.4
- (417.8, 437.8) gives 66.65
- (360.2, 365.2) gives 101.7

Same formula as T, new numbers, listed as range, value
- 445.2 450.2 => 88.85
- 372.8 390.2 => 108.9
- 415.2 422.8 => 97.11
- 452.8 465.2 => 98.5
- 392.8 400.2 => 112.3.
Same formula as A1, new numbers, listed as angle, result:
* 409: 111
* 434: 70.08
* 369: 119.9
